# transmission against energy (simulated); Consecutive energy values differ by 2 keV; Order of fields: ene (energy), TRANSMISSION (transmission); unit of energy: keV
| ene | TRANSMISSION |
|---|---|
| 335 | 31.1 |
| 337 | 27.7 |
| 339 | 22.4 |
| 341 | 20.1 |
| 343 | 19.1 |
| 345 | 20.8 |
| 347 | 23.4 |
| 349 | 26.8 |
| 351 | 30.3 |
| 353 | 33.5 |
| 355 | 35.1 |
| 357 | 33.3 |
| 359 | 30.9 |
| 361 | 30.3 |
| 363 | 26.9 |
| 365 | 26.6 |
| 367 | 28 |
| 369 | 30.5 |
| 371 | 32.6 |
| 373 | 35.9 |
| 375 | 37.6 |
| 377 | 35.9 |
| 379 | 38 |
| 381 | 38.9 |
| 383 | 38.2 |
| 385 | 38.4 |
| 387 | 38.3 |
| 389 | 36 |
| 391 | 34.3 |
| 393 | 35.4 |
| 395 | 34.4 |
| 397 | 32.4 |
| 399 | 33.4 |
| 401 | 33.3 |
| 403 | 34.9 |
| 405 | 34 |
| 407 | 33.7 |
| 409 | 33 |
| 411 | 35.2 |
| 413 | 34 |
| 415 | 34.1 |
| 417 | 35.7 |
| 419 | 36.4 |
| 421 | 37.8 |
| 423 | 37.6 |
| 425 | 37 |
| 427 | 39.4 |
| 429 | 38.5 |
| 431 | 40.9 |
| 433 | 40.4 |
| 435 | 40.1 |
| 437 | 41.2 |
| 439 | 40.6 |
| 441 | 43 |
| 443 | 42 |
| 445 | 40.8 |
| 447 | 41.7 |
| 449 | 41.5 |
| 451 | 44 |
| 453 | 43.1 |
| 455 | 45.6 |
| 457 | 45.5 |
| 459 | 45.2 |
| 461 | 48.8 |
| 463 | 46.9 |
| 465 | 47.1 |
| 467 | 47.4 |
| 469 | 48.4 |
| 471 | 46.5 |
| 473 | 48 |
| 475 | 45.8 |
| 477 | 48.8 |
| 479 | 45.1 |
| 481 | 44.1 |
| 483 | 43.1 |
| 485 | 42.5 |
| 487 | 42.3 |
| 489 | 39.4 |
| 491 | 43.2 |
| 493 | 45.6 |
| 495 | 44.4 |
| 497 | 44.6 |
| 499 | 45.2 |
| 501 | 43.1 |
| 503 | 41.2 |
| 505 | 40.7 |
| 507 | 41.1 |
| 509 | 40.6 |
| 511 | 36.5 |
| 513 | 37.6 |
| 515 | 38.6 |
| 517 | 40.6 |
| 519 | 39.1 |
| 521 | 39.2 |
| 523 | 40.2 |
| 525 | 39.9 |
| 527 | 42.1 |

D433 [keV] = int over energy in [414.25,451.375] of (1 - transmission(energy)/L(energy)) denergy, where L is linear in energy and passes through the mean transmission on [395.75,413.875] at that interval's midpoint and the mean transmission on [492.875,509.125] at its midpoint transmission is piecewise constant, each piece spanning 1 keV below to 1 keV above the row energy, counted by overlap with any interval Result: -3.2 keV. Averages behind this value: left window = 33.8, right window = 42.9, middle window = 39.6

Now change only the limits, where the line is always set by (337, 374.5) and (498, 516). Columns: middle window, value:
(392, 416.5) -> -1.40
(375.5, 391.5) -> -3.60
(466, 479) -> -3.30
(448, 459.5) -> -2.51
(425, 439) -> -2.22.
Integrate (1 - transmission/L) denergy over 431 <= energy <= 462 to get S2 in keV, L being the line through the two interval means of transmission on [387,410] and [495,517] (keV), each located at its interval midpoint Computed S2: -4.6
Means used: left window 34.3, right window 41.1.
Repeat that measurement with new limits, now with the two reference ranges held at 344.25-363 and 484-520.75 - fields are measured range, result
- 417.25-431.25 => -1.14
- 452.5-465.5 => -2.81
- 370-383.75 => -2.40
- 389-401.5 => -0.51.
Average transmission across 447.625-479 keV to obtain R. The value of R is 46.1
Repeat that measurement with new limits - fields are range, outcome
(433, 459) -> 42.5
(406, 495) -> 41.9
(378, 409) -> 35.5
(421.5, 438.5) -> 39.4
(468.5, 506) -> 44.3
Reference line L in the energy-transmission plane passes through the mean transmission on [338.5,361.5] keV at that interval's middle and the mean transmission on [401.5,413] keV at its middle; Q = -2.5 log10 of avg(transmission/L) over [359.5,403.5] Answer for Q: -0.10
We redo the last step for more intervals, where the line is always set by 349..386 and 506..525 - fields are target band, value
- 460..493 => -0.20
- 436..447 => -0.15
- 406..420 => 0.02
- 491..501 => -0.16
